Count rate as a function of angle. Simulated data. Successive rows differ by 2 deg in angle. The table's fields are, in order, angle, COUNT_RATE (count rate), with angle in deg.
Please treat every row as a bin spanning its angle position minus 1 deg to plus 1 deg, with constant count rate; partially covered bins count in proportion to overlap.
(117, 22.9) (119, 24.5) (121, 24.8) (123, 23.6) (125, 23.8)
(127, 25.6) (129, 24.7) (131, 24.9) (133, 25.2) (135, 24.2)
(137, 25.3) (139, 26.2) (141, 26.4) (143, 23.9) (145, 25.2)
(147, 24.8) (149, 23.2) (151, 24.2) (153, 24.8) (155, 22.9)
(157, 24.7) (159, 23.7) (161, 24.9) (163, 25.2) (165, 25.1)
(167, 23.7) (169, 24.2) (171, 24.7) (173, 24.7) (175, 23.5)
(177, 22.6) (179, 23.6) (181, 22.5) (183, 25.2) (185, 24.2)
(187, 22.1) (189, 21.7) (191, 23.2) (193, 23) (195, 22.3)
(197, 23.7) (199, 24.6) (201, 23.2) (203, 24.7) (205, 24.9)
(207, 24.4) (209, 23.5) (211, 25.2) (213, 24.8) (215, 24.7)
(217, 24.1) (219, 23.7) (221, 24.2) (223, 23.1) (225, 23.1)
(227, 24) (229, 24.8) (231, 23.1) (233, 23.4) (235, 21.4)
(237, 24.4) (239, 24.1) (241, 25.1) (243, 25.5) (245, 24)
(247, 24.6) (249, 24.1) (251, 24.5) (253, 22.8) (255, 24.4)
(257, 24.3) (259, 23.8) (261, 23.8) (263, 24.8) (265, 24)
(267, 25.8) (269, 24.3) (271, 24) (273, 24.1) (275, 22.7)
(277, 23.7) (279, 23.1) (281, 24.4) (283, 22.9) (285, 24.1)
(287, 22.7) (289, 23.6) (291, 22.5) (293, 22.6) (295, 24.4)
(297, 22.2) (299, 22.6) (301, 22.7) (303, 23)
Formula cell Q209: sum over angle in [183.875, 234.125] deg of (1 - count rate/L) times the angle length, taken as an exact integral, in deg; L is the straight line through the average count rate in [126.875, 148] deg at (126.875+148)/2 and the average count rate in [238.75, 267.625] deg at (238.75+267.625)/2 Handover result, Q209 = 1.8 deg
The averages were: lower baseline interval 25.1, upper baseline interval 24.4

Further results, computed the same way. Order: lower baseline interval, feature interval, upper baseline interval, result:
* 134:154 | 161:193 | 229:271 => 1.1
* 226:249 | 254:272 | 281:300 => -0.6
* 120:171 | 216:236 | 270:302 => 0.3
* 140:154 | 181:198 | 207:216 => 1.0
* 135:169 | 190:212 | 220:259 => 0.3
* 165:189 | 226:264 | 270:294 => -0.9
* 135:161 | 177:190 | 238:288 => 0.7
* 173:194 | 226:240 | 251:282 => 0.1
